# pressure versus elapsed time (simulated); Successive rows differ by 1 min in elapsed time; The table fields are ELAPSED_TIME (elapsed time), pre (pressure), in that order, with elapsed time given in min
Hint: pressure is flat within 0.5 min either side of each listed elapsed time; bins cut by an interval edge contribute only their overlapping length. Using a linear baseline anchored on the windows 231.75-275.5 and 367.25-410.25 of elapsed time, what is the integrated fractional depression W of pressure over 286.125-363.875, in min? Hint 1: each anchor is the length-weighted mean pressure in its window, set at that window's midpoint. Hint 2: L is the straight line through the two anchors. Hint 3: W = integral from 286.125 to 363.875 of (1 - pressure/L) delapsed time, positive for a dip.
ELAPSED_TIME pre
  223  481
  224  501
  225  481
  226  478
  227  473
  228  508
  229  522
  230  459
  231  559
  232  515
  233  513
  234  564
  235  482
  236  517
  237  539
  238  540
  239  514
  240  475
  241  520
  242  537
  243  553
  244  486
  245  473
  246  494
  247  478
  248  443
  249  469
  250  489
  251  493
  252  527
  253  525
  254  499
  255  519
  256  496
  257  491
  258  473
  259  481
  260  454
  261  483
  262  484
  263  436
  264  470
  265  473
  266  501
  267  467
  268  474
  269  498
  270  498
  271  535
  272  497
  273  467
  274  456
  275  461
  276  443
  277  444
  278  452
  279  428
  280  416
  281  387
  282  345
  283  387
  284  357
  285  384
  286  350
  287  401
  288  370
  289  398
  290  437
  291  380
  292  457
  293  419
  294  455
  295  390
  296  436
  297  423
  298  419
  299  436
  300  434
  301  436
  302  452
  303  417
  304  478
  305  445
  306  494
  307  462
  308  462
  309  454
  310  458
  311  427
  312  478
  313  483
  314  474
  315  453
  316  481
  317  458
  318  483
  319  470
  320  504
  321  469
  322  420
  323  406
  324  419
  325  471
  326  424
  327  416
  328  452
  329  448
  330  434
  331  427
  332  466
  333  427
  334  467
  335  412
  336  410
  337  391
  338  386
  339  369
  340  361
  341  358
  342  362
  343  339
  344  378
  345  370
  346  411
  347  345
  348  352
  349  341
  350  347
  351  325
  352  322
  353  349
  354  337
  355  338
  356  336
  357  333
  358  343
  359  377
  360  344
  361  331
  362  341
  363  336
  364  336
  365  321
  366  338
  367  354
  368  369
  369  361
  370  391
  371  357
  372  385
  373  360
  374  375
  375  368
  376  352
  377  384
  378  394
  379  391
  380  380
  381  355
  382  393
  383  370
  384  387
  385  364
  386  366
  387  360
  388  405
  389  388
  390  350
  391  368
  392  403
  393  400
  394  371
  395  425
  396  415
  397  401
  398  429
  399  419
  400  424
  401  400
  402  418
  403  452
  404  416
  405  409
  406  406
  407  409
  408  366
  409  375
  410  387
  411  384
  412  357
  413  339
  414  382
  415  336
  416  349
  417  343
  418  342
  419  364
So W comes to 5.2 min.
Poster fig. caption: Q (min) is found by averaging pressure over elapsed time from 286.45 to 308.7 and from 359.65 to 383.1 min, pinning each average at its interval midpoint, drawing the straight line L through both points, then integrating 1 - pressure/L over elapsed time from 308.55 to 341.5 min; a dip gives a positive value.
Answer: -2.58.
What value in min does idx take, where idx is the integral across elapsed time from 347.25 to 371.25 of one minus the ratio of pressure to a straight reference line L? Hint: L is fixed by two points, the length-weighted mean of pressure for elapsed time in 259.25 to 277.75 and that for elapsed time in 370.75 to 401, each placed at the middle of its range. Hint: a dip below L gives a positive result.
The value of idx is 3.6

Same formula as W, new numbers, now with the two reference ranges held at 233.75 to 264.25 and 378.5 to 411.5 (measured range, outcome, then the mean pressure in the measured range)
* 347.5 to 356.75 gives 1.9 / 338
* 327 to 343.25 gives 1.0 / 408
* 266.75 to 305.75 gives 3.2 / 432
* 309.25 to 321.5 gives -0.5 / 470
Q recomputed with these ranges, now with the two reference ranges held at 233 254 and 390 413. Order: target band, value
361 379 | 2.57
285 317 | 2.04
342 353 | 2.08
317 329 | 0.09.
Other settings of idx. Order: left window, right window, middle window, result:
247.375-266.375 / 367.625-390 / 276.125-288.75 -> 1.8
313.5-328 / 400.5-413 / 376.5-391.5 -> 1.2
